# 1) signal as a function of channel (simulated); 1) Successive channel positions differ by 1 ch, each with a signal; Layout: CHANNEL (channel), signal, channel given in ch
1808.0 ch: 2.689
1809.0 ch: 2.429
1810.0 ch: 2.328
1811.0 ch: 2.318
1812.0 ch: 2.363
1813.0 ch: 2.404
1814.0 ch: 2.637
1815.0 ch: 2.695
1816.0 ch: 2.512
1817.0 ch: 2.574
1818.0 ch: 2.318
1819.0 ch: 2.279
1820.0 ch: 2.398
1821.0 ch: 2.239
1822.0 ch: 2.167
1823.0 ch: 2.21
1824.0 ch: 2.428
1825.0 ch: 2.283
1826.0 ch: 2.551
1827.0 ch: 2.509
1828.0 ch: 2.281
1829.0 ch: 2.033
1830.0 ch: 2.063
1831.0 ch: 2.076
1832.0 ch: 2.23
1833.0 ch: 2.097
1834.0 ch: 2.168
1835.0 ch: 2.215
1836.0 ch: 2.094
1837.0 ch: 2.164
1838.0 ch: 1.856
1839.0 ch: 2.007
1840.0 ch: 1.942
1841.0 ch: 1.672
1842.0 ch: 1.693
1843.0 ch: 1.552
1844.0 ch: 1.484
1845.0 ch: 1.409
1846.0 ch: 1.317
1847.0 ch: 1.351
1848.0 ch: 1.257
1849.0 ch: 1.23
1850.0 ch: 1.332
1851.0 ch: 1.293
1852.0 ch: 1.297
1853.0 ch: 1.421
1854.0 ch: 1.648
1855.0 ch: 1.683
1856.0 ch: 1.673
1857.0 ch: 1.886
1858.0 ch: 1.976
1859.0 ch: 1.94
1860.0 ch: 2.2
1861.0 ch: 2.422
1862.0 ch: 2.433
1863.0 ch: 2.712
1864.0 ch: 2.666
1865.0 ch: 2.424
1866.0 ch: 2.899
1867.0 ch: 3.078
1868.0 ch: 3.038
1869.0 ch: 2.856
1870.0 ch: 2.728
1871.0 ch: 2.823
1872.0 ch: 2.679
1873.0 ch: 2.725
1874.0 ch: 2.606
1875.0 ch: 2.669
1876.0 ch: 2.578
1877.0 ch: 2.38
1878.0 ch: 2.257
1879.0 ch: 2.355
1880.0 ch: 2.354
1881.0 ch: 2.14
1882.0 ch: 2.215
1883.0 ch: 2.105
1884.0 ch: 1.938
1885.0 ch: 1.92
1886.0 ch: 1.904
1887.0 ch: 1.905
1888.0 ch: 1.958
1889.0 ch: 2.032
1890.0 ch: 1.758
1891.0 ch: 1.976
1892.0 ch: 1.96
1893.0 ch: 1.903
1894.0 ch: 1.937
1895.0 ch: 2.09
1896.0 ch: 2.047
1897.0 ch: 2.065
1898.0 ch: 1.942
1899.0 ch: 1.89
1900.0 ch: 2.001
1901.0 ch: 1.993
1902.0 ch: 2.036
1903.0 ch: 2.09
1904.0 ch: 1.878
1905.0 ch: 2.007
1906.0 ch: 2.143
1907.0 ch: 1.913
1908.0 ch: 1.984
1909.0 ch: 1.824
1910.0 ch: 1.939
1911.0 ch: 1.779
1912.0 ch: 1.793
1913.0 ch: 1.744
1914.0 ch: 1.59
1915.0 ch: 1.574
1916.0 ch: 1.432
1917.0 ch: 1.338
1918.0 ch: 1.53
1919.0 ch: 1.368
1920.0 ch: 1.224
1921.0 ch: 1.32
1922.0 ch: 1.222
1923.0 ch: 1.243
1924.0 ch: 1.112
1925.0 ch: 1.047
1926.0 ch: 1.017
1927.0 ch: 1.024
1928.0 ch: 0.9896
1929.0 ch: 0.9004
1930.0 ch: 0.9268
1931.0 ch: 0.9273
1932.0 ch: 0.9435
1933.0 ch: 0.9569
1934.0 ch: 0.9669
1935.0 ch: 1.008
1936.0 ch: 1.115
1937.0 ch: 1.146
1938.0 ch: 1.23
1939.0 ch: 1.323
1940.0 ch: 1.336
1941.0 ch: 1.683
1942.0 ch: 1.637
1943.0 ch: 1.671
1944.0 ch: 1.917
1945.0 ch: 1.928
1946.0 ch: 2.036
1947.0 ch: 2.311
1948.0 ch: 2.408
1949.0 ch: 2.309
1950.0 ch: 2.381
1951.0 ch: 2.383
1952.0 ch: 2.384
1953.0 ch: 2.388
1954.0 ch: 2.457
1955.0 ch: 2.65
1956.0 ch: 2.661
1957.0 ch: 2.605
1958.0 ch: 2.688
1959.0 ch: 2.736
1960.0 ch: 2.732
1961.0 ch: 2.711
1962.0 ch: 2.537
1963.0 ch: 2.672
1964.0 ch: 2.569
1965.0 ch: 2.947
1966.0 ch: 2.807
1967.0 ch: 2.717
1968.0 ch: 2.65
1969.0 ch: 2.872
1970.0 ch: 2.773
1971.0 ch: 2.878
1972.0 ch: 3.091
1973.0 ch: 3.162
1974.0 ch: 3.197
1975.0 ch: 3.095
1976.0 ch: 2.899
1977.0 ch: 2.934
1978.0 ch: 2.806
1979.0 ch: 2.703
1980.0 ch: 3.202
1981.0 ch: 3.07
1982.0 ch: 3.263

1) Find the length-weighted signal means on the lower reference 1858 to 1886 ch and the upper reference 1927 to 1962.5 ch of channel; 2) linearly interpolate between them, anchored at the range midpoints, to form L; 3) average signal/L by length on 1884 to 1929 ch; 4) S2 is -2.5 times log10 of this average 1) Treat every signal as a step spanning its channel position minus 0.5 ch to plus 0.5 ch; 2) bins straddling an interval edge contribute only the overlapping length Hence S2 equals 0.27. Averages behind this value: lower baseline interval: 2.47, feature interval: 1.71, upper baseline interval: 1.84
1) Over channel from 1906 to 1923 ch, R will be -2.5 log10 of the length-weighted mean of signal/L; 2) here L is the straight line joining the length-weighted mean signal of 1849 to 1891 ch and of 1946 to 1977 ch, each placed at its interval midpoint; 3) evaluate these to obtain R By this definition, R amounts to 0.452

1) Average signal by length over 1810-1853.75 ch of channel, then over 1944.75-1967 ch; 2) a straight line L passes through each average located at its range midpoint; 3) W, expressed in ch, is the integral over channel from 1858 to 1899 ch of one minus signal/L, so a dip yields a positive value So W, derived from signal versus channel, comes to -2.01 ch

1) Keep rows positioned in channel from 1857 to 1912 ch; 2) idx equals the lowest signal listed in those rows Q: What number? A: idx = 1.758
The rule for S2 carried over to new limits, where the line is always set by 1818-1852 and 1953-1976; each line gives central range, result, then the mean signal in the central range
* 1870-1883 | -0.13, 2.48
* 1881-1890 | 0.14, 1.99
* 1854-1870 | -0.13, 2.38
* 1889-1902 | 0.18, 1.97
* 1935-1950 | 0.47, 1.72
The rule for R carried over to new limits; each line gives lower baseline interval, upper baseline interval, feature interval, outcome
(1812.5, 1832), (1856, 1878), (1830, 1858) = 0.378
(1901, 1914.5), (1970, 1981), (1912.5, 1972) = 0.323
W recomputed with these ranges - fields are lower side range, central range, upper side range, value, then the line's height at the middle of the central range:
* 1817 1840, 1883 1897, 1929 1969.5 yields 1.1 ch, 2.13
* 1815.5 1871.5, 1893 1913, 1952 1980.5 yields 3.8 ch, 2.43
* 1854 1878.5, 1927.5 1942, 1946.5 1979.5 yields 8.3 ch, 2.63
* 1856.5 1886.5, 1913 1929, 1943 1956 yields 7.3 ch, 2.34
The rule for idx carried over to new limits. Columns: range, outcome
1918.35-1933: 0.9004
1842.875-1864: 1.23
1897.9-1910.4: 1.824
